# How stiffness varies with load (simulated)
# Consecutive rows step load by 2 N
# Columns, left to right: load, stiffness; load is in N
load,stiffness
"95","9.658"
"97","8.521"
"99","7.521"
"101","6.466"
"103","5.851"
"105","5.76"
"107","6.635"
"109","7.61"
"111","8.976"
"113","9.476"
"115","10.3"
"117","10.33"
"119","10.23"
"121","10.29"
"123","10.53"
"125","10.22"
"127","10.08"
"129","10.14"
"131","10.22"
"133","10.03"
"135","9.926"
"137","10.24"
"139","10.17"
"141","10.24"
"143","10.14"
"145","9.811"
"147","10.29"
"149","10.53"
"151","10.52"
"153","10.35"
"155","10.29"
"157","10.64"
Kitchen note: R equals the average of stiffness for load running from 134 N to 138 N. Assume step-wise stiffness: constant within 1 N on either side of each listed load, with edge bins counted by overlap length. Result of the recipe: 10.1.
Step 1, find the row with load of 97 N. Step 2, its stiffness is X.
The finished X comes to 8.521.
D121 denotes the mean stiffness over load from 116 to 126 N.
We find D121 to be 10.3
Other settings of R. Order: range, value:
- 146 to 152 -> 10.4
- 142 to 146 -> 9.98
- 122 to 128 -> 10.3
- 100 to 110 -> 6.46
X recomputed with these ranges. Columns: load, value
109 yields 7.61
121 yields 10.29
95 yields 9.658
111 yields 8.976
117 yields 10.33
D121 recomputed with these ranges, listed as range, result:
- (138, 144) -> 10.2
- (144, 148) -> 10.1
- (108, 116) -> 9.09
